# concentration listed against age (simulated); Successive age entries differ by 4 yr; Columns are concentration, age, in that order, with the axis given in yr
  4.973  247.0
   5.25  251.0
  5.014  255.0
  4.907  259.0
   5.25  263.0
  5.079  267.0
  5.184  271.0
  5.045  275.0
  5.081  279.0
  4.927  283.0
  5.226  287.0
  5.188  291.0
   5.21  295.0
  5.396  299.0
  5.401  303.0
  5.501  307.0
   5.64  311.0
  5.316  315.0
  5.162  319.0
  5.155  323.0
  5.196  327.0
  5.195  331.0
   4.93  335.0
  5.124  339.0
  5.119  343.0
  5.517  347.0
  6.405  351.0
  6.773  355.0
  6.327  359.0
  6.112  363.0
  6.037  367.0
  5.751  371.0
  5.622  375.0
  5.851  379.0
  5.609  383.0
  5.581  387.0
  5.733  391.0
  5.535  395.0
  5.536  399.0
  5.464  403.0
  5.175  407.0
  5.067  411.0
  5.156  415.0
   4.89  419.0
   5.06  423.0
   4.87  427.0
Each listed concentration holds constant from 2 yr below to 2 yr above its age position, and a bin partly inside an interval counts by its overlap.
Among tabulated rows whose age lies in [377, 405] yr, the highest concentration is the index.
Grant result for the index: 5.851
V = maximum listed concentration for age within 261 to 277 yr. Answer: 5.25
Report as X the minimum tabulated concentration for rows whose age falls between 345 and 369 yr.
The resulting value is 5.517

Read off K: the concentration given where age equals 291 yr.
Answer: 5.188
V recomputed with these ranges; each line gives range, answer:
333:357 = 6.773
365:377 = 6.037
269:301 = 5.396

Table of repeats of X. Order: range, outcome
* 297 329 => 5.155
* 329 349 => 4.93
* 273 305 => 4.927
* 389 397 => 5.535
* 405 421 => 4.89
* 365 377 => 5.622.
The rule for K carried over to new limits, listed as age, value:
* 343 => 5.119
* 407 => 5.175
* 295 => 5.21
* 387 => 5.581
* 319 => 5.162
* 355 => 6.773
